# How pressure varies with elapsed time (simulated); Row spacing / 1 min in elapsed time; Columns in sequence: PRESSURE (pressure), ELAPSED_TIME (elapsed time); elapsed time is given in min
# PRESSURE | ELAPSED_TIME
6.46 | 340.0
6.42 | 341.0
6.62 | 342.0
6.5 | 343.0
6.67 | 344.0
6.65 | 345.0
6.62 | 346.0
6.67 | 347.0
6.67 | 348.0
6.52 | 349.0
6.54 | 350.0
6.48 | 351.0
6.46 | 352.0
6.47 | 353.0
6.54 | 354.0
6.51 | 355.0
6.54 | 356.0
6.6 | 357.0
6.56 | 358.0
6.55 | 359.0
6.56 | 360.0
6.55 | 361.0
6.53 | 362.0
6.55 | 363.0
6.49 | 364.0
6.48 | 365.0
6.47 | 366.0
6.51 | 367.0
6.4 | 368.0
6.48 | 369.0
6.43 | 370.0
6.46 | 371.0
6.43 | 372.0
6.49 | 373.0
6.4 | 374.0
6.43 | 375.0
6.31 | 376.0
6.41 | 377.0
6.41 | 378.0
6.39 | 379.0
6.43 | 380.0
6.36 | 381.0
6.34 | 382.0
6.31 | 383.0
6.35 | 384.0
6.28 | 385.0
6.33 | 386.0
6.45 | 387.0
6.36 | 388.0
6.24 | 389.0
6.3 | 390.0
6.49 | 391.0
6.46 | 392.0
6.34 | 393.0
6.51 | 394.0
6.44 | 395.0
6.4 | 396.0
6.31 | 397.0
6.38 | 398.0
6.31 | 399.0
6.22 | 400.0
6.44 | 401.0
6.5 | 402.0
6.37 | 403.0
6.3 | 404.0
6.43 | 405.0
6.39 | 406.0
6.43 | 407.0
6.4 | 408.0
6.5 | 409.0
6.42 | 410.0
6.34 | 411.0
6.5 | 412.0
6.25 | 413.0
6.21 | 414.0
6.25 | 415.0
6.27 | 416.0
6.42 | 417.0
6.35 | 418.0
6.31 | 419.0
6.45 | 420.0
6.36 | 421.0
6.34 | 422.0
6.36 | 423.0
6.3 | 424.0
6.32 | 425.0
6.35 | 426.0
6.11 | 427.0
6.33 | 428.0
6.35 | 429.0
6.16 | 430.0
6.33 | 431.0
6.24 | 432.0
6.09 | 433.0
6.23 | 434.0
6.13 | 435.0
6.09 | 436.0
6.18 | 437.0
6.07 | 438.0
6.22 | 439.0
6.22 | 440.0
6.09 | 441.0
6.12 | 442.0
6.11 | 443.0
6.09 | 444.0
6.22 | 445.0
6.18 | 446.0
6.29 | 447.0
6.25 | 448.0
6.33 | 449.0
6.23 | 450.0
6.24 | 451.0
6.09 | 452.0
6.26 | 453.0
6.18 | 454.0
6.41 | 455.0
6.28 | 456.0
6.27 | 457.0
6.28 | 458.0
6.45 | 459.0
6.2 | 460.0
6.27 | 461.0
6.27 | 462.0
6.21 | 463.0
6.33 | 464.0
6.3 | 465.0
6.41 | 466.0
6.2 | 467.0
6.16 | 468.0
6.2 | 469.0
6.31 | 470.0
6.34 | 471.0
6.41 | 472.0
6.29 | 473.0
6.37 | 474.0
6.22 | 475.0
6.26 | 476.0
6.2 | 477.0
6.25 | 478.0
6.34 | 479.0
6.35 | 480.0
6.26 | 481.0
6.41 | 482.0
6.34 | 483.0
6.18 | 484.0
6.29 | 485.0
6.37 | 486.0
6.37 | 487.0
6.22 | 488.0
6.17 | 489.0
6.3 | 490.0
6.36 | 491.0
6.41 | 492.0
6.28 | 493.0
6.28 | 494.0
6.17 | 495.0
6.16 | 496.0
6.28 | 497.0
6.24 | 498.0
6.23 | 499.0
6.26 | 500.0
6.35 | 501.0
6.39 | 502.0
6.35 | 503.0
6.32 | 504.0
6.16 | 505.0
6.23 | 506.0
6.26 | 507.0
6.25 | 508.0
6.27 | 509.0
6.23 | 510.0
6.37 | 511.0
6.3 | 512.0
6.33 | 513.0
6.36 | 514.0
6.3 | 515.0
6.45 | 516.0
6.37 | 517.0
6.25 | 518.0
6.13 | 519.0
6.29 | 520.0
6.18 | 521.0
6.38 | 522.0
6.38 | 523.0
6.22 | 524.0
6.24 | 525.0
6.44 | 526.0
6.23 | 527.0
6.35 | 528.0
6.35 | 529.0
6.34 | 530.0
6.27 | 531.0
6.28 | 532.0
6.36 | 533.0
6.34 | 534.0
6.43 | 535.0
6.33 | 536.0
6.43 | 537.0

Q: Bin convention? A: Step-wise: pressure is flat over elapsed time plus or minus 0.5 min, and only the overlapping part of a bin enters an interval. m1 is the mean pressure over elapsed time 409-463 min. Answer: 6.26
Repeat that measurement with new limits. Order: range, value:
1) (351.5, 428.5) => 6.4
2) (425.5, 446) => 6.19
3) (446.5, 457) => 6.26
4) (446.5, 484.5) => 6.28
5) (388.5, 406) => 6.38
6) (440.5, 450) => 6.19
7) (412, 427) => 6.32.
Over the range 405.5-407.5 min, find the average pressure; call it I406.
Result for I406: 6.41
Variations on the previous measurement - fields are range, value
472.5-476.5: 6.29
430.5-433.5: 6.22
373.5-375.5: 6.42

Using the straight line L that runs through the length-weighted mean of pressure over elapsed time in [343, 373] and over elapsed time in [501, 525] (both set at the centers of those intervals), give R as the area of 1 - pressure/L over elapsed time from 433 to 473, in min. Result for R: 1.0 min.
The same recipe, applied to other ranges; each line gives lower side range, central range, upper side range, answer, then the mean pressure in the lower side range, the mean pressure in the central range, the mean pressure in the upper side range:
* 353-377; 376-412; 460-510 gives 0.3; 6.49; 6.38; 6.28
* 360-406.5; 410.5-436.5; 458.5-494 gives 0.3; 6.41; 6.29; 6.29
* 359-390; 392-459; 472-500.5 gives 0.7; 6.42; 6.29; 6.28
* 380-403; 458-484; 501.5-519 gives 0.1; 6.37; 6.29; 6.3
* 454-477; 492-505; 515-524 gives 0.0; 6.29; 6.28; 6.3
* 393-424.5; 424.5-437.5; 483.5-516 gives 0.3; 6.37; 6.22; 6.29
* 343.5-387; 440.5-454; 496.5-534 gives 0.4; 6.48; 6.19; 6.3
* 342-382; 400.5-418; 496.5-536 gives 0.2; 6.5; 6.38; 6.3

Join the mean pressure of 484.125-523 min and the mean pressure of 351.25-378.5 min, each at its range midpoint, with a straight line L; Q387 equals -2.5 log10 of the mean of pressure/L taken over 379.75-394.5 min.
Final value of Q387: 0.01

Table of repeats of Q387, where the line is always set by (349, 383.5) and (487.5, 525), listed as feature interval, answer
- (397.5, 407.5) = 0.01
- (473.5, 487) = 0.00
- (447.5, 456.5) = 0.02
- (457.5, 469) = 0.01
